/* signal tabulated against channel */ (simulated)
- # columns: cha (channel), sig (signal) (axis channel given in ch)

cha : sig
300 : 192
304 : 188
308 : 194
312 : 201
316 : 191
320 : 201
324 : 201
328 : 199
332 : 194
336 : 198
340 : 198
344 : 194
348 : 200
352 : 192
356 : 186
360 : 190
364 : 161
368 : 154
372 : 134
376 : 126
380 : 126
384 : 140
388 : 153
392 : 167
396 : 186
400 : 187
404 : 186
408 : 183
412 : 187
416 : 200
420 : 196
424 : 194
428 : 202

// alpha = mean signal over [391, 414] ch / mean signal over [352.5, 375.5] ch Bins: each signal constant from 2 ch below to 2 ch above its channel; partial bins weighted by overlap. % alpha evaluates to 1.1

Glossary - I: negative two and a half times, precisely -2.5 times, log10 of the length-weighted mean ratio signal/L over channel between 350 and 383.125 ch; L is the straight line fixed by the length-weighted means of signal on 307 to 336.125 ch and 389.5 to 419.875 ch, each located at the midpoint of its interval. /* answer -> 0.206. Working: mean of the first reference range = 197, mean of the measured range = 158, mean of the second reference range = 185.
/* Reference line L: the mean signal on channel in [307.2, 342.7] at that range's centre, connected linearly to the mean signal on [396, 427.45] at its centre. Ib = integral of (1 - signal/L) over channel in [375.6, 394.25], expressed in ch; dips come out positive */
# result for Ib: 4.7 ch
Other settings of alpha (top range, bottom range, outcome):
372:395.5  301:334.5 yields 0.74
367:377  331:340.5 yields 0.70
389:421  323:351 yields 0.94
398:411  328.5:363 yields 0.96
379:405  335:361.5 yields 0.85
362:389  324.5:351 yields 0.72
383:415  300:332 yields 0.90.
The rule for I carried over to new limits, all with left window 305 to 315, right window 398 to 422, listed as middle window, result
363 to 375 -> 0.29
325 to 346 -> -0.01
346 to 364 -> 0.03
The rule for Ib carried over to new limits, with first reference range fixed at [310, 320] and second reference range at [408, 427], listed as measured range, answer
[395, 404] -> 0.4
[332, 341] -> 0.0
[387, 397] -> 1.3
